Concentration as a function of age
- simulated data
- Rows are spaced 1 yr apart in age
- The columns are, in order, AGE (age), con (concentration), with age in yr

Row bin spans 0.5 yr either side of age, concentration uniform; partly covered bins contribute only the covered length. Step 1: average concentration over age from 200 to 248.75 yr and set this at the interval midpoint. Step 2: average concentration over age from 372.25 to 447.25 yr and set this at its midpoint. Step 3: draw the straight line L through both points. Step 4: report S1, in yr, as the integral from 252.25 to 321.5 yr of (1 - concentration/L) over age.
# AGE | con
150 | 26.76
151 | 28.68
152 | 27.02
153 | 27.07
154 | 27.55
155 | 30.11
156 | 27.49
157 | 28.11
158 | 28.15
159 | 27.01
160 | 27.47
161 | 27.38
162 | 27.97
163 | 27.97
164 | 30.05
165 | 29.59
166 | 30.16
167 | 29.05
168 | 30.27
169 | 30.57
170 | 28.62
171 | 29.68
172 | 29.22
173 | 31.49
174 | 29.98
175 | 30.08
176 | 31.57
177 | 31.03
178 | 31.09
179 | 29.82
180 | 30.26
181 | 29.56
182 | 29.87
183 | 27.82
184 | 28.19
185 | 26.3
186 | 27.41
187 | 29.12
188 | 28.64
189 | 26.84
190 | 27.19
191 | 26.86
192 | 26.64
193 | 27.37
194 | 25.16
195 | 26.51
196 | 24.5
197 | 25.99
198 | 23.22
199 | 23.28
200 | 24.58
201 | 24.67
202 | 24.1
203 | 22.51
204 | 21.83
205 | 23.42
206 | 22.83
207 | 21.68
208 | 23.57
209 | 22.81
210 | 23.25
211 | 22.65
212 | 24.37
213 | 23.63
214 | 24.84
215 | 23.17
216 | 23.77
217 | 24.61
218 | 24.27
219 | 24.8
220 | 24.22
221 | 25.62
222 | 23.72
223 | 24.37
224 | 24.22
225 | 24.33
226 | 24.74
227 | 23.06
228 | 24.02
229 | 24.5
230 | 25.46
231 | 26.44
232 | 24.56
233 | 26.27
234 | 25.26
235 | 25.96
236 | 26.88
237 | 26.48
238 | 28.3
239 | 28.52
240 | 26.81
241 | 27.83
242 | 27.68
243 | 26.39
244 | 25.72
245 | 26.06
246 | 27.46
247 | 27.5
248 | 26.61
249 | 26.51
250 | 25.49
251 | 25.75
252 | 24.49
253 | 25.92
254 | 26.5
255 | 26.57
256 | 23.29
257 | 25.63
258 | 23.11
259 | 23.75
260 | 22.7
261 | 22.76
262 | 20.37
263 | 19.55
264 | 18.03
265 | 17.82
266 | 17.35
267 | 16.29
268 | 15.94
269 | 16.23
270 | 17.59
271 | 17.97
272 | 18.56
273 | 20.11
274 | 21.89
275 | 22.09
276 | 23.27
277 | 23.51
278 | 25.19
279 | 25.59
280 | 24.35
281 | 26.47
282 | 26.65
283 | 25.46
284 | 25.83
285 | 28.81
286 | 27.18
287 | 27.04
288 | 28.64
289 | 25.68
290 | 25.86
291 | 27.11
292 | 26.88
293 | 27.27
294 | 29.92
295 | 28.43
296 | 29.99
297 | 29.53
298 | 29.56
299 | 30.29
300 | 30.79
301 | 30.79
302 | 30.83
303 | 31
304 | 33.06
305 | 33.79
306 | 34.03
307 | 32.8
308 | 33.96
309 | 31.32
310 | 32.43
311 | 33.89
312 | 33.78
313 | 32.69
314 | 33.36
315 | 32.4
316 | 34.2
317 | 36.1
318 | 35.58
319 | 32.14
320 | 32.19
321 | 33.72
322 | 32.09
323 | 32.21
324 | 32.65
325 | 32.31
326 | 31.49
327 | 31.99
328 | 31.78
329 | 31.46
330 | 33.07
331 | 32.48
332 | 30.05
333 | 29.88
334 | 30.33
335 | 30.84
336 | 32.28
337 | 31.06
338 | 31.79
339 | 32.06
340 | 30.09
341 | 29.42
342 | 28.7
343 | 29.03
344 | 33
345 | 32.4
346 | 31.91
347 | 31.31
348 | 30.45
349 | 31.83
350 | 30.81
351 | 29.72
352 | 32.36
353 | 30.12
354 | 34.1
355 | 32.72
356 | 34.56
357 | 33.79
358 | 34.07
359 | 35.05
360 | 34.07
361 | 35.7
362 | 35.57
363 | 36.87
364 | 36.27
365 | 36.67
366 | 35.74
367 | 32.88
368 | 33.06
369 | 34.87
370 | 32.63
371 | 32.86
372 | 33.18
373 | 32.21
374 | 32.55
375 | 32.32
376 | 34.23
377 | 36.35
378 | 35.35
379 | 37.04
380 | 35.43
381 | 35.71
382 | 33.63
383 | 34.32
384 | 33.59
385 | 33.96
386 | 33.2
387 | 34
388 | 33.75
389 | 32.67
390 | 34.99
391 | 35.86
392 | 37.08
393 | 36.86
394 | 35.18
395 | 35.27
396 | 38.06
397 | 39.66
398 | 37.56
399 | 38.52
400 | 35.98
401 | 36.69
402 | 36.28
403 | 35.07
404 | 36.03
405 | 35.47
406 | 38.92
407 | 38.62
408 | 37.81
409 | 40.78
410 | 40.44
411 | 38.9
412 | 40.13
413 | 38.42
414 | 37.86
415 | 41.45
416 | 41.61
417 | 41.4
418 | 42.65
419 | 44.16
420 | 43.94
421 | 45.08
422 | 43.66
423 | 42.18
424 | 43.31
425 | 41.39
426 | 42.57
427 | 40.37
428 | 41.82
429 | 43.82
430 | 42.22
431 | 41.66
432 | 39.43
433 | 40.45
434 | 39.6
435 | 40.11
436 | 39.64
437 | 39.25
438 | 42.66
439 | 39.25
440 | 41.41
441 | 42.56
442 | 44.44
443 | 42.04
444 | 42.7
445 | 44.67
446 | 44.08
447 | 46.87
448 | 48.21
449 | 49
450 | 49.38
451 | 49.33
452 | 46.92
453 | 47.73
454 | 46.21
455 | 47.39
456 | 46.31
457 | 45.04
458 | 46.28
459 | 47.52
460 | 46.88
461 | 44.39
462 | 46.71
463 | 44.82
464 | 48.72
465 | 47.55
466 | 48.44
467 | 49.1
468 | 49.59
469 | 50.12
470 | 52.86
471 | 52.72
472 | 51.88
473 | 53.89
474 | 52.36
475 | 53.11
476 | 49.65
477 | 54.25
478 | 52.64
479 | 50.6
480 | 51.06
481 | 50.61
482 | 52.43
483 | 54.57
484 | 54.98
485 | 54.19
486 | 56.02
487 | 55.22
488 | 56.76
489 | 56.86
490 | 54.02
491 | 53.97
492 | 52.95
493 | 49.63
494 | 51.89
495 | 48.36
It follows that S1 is 6.8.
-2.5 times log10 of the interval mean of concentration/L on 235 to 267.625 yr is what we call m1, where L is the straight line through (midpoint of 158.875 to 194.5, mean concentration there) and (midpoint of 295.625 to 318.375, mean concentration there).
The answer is 0.25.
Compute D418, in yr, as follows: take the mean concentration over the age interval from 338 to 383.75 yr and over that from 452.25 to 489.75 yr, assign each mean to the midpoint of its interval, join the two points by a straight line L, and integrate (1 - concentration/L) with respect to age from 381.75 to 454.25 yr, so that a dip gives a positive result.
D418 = 3.52 yr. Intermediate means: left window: 33.3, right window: 50.5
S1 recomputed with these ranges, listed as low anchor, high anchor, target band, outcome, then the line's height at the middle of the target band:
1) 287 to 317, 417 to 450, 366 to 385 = 1.7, 37.5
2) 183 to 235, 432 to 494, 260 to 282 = 7.1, 30.6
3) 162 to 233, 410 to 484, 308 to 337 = 2.8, 36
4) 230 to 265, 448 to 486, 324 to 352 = 3.2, 35.3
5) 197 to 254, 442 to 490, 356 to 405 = 6.9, 40.8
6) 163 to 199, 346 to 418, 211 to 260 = 8.1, 30.4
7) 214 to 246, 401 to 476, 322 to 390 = 6.8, 36.6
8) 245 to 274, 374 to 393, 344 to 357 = -0.3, 31.3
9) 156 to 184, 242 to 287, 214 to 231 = 1.1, 26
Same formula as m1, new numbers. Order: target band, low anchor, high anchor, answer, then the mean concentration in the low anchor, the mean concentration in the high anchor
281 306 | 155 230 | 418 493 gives 0.195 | 26.5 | 47.3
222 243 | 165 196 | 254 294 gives -0.004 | 28.8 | 23.2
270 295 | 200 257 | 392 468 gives 0.188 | 25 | 42.2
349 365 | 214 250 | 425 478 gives 0.106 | 25.6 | 45.9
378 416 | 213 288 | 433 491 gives 0.119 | 24.2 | 48.3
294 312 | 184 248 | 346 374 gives -0.048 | 25.3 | 33.4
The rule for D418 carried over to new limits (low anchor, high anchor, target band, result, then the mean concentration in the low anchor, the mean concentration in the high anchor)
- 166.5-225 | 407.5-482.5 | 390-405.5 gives 1.9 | 26.3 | 45.2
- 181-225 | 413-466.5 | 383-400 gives 1.9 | 25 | 43.9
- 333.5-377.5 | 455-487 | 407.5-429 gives 0.4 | 32.8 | 50.3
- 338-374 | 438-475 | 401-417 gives 0.7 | 32.8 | 47.2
